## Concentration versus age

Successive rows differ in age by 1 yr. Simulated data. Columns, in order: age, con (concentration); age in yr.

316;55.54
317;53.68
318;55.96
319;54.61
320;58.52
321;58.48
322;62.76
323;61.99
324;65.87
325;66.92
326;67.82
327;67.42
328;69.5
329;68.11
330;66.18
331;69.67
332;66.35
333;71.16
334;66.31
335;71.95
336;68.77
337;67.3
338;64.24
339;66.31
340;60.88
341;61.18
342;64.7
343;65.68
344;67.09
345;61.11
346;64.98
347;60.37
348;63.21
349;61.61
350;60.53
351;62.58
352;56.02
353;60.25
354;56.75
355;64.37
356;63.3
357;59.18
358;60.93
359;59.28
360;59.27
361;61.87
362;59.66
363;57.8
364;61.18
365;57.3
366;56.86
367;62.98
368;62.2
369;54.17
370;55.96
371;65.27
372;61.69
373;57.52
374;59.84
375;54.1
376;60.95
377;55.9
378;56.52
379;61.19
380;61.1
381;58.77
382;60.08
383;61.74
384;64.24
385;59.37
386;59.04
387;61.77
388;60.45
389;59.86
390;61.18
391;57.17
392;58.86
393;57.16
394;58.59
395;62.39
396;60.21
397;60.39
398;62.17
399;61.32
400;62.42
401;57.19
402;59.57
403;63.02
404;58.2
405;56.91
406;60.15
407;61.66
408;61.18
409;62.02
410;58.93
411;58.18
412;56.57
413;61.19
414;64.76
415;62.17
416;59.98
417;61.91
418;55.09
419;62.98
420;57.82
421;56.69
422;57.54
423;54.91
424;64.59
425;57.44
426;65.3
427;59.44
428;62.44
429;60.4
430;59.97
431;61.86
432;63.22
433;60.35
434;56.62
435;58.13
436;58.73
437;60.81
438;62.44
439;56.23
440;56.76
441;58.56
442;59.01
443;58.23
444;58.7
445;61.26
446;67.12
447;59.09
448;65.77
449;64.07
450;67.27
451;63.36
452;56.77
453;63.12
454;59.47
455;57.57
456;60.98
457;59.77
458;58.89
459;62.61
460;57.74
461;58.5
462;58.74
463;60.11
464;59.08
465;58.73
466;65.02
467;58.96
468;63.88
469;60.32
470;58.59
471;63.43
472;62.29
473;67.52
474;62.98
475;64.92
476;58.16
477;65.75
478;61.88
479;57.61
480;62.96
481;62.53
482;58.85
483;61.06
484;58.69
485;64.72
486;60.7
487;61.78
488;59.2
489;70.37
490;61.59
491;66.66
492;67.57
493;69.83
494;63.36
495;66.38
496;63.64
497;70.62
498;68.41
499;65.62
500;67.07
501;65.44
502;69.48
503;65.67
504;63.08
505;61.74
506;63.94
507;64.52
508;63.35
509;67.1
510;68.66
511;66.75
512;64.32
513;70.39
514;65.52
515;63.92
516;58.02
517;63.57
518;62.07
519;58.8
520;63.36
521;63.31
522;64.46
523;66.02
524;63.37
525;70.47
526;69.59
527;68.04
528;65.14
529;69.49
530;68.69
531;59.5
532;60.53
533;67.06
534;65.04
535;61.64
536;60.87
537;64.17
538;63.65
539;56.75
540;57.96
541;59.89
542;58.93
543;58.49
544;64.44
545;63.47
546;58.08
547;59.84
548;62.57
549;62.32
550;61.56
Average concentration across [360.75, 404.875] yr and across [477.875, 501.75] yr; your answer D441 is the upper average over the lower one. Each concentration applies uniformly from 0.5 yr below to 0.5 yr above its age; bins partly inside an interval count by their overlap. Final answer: 1.1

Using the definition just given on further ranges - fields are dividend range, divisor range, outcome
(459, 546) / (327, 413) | 1.03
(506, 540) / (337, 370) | 1.05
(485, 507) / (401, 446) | 1.09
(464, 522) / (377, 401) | 1.06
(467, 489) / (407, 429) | 1.03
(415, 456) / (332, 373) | 0.97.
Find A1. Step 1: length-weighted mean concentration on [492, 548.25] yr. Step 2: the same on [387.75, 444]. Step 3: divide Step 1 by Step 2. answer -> 1.07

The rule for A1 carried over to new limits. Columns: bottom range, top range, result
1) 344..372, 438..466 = 1.00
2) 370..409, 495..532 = 1.09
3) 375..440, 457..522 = 1.06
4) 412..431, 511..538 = 1.07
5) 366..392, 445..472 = 1.02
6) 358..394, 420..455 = 1.01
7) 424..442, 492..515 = 1.10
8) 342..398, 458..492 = 1.02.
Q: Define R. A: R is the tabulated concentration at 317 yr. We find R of 53.68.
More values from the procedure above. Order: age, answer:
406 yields 60.15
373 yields 57.52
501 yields 65.44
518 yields 62.07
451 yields 63.36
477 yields 65.75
